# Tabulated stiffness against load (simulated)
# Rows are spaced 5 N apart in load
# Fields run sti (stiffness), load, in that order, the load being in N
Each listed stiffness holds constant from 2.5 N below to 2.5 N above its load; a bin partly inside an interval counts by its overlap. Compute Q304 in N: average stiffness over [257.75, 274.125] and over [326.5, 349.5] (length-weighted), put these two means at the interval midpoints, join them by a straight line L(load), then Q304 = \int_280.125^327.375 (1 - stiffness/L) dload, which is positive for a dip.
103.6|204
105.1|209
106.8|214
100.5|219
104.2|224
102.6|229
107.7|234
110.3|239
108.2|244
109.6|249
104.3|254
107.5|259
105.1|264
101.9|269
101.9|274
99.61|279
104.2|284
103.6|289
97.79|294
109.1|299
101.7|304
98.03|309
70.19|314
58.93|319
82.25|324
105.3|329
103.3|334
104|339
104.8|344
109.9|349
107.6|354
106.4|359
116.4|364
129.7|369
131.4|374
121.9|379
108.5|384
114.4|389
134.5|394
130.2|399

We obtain 5.59 N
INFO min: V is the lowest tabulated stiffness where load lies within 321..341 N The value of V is 82.25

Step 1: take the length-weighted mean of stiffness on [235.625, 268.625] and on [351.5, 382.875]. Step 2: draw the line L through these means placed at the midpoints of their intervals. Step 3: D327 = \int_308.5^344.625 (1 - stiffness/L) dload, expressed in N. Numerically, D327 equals 7.8 N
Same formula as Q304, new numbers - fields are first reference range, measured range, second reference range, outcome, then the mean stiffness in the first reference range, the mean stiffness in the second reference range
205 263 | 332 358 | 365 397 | 2.84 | 106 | 123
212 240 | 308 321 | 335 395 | 4.38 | 105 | 115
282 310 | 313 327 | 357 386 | 4.70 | 103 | 119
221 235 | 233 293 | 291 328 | -4.45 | 104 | 89.2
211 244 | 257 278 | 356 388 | 1.05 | 106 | 119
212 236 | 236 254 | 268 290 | -0.90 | 104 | 102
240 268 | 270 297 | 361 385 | 2.20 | 107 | 122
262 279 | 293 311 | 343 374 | 0.77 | 102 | 114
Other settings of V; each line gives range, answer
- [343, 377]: 104.8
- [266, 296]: 97.79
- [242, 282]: 99.61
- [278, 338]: 58.93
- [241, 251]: 108.2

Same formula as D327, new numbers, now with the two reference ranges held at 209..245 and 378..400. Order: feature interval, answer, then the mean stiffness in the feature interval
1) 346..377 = 0.51 N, 117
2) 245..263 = 0.19 N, 107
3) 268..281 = 1.07 N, 101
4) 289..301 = 0.96 N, 103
